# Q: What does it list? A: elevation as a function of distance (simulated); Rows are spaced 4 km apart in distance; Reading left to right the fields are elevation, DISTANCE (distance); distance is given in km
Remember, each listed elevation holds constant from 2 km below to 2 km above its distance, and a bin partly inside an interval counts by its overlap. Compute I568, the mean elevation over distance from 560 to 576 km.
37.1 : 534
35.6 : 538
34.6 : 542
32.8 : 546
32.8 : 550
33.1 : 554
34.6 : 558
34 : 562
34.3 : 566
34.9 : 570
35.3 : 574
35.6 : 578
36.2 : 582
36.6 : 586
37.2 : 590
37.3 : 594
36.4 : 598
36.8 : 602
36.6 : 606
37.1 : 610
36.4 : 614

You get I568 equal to 34.6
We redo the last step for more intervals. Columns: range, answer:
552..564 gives 33.9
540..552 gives 33.4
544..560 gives 33.3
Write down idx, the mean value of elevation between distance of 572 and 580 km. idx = 35.5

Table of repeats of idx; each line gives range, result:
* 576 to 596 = 36.6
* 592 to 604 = 36.8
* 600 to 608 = 36.7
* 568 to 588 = 35.7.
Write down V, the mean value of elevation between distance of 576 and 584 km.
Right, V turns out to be 35.9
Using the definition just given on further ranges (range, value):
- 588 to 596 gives 37.2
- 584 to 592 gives 36.9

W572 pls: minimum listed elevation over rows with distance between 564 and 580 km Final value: 34.3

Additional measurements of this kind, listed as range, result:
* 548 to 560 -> 32.8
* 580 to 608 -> 36.2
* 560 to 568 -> 34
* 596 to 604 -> 36.4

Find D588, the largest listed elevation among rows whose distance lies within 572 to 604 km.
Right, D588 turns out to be 37.3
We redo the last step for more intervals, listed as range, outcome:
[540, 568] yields 34.6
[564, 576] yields 35.3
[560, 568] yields 34.3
